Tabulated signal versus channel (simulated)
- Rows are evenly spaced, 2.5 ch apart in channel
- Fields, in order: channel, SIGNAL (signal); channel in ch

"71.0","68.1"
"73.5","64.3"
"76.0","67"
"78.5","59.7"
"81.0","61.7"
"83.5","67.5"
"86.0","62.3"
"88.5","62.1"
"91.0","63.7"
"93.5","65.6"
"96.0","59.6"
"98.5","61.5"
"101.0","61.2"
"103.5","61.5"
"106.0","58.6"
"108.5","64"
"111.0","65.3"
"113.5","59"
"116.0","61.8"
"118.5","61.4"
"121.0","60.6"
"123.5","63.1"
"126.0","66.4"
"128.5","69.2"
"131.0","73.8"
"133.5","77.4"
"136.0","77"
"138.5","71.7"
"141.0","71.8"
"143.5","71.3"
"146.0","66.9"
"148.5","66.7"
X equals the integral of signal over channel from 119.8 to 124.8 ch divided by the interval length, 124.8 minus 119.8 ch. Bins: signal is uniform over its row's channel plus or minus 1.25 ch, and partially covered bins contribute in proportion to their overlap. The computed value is 61.9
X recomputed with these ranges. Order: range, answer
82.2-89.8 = 64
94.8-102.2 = 60.8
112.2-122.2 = 60.7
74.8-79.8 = 63.3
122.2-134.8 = 70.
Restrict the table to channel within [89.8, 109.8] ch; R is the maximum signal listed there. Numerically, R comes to 65.6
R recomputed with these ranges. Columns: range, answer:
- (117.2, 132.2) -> 73.8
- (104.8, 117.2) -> 65.3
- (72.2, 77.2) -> 67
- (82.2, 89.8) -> 67.5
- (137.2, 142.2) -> 71.8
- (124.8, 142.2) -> 77.4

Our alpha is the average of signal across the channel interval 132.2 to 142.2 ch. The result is 74.5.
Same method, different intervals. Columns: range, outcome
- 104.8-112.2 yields 62.6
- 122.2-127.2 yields 64.7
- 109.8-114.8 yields 62.1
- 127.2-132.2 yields 71.4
